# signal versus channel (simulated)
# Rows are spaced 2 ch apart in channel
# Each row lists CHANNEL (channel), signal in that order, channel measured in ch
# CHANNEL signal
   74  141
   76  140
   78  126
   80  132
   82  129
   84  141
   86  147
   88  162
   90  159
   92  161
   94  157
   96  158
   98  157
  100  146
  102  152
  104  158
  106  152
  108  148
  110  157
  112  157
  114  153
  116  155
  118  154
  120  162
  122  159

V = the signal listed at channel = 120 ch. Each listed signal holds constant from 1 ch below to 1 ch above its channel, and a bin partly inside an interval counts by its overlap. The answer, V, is 162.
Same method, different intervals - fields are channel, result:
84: 141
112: 157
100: 146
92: 161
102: 152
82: 129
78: 126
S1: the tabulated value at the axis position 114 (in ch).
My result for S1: 153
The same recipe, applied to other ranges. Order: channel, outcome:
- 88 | 162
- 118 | 154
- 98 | 157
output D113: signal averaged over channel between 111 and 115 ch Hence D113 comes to 155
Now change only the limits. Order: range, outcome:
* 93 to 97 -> 158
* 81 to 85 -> 135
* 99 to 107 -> 152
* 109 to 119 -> 155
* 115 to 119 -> 154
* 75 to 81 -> 133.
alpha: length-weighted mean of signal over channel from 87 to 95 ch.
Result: 160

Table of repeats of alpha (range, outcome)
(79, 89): 142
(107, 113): 154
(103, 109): 153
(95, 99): 158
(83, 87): 144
